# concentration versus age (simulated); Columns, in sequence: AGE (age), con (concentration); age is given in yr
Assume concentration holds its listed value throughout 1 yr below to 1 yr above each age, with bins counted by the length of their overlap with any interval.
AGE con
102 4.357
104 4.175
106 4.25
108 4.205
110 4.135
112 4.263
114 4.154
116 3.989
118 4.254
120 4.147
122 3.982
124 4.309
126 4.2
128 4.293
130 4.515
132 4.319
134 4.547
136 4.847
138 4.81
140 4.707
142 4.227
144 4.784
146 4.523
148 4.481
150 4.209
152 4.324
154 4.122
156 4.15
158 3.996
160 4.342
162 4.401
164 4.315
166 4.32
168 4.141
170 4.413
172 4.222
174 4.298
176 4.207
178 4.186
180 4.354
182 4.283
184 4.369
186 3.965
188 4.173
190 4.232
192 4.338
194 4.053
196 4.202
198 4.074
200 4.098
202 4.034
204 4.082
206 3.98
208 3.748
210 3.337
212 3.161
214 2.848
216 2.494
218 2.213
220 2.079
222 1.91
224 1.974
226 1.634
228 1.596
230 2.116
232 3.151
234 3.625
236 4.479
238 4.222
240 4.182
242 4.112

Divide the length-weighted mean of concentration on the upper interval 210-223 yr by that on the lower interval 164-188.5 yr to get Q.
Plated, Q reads 0.6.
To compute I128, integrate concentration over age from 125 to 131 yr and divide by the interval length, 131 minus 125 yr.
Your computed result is 4.34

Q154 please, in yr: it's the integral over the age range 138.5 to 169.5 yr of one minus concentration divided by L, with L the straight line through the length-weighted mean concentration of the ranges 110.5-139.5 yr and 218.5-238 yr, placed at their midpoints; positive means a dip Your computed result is -4.1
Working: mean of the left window 4.33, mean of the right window 2.59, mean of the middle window 4.35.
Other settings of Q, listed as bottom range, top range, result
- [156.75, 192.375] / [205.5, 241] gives 0.69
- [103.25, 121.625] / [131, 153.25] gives 1.08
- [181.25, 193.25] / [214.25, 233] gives 0.51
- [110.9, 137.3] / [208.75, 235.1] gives 0.58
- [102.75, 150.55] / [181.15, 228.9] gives 0.78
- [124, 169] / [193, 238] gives 0.72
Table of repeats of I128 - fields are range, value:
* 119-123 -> 4.06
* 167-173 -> 4.26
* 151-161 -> 4.19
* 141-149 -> 4.5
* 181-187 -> 4.21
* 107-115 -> 4.19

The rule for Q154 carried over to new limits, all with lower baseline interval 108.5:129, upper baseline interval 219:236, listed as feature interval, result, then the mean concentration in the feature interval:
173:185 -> -4.1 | 4.28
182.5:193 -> -4.1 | 4.22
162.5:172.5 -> -2.7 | 4.29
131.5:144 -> -2.4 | 4.6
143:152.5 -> -2.0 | 4.47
